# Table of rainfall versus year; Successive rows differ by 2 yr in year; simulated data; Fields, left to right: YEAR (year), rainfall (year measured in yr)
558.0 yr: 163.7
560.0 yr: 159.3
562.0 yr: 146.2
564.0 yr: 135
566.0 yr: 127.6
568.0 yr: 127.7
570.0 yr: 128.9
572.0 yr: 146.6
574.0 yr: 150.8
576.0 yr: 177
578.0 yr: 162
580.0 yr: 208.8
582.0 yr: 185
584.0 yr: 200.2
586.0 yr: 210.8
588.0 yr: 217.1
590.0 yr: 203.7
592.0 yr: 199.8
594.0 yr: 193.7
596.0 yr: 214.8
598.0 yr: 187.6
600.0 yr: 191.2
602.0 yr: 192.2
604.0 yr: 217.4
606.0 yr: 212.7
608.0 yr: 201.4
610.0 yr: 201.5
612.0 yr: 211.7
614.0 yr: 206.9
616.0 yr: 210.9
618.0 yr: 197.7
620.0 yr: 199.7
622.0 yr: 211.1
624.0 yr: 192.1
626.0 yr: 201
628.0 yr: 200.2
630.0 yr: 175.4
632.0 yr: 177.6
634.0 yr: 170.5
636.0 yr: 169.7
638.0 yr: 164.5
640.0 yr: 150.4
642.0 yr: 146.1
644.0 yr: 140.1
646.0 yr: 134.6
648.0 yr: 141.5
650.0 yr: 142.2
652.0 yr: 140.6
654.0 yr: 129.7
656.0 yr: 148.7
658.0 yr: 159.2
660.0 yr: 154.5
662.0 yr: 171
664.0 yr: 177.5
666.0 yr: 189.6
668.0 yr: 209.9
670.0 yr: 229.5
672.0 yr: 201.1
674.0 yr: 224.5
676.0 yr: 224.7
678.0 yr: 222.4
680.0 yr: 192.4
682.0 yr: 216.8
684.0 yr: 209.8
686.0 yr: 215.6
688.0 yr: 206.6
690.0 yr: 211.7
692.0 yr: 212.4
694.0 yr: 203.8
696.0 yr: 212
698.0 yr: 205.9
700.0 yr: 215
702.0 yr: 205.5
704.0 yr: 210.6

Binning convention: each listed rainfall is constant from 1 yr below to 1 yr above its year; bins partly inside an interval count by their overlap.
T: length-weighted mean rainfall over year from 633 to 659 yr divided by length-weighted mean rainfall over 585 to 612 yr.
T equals 0.73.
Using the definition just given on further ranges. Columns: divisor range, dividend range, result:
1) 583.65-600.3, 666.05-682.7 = 1.05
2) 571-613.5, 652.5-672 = 0.90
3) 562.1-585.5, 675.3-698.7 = 1.32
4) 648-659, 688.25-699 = 1.45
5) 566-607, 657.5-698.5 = 1.10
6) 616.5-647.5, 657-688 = 1.14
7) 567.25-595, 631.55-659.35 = 0.84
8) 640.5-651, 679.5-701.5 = 1.48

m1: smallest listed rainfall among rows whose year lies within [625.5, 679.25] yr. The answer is 129.7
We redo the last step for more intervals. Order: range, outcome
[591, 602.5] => 187.6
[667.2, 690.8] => 192.4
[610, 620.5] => 197.7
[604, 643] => 146.1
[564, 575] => 127.6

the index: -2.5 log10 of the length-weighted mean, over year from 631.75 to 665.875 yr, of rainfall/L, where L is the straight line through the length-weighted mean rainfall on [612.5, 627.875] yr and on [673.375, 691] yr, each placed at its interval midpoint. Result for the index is 0.323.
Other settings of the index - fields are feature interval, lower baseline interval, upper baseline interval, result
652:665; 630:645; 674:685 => 0.20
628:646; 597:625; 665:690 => 0.26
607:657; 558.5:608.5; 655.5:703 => 0.09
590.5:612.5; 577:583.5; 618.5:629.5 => -0.05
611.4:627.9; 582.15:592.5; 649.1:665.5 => -0.12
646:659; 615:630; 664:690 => 0.40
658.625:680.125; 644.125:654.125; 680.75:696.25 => -0.13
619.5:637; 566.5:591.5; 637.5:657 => -0.23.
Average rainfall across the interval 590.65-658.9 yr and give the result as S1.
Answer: 181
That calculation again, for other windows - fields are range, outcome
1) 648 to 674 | 172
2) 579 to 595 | 202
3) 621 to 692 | 182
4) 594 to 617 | 204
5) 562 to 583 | 155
